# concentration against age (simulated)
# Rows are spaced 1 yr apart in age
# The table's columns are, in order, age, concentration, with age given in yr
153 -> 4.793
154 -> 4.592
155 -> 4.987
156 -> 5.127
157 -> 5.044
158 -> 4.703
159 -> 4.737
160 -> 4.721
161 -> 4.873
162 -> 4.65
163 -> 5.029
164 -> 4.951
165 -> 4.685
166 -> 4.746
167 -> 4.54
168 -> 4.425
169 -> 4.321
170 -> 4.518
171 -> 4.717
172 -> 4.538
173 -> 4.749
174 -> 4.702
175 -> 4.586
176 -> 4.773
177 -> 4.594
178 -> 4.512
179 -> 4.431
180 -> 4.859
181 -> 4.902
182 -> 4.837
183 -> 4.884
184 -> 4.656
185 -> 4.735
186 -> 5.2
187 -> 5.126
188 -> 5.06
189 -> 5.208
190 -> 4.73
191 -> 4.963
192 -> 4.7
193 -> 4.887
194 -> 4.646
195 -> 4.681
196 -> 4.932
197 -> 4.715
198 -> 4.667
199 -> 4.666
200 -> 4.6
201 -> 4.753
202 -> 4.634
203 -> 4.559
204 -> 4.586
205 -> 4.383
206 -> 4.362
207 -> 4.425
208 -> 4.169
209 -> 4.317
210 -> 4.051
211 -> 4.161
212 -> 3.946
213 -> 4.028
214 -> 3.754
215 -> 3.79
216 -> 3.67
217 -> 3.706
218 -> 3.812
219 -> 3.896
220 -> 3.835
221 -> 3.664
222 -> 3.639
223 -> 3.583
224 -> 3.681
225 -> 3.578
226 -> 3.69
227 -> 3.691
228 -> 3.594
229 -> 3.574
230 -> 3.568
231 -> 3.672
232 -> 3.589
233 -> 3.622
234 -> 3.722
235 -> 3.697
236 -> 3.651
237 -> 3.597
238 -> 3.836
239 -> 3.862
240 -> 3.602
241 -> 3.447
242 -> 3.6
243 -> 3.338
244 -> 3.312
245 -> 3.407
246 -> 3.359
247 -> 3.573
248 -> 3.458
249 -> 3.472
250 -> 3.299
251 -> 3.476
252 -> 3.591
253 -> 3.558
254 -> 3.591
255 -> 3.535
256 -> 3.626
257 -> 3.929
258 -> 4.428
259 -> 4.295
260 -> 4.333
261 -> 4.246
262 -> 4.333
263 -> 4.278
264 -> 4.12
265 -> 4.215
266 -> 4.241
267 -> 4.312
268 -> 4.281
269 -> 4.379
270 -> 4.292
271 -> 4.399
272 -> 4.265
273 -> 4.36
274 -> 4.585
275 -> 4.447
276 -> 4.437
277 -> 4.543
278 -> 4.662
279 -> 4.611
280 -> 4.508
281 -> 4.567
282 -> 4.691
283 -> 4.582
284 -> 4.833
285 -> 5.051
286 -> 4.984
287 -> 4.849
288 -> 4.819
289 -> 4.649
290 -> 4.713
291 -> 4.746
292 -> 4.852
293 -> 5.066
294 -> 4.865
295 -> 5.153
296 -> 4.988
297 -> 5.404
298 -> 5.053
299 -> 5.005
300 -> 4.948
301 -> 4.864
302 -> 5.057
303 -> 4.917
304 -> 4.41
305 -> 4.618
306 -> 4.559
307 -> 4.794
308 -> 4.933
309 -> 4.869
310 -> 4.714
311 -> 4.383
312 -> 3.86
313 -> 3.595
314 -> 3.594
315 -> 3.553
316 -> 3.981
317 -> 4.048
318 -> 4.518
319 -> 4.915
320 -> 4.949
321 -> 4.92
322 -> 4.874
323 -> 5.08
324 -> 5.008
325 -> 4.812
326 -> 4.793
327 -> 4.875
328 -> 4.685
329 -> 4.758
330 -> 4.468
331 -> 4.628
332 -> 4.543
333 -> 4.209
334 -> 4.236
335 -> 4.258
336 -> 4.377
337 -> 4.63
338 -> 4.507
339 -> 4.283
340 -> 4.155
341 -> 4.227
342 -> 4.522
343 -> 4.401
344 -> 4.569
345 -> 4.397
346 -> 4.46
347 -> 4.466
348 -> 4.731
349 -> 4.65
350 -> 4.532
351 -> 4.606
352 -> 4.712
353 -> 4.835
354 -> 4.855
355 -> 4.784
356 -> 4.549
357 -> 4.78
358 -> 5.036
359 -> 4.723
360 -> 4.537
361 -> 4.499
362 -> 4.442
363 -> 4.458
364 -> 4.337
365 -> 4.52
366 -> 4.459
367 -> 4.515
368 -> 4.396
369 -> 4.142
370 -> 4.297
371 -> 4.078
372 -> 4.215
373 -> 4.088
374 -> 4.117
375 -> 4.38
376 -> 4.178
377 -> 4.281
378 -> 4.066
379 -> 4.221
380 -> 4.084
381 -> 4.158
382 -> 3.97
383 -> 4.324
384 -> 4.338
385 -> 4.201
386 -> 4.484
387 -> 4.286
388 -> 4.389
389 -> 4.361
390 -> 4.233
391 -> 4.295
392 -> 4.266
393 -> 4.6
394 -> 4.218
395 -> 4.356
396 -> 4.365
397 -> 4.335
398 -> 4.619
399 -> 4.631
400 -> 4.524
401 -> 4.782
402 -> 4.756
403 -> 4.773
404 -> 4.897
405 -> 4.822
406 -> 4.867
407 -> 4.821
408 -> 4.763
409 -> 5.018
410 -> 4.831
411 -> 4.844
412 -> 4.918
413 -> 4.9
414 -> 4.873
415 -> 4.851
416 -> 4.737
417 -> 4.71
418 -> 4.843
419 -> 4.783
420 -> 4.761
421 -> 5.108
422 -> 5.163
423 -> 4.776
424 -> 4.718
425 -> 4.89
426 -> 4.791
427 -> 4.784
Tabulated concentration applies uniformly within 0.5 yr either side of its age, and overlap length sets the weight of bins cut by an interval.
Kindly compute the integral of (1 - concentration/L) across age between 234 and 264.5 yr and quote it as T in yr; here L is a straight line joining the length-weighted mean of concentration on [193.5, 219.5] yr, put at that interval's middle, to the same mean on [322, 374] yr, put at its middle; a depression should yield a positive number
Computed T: 4.50 yr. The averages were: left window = 4.3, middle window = 3.73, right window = 4.53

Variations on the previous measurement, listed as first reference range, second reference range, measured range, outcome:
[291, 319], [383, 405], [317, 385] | 0.7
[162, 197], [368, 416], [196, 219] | 2.2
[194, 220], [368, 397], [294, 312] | -2.4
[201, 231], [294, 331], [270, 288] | -0.8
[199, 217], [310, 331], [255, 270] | 0.6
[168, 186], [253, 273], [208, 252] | 6.9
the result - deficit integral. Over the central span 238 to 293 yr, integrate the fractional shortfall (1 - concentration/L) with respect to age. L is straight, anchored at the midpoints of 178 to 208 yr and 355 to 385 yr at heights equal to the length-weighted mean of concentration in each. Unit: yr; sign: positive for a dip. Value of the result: 4.9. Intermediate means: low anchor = 4.74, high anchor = 4.36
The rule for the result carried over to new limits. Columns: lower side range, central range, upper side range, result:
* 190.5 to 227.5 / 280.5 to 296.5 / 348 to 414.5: -1.8 yr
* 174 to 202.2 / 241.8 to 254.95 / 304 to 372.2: 3.4 yr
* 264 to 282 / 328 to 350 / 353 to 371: 0.3 yr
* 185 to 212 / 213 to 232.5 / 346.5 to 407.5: 3.9 yr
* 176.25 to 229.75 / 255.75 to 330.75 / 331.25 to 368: -2.1 yr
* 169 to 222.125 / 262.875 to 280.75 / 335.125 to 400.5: 0.3 yr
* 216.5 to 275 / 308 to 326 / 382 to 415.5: -1.3 yr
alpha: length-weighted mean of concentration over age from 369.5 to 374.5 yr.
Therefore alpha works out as 4.16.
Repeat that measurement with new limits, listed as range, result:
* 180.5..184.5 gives 4.82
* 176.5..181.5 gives 4.66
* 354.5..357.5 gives 4.7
